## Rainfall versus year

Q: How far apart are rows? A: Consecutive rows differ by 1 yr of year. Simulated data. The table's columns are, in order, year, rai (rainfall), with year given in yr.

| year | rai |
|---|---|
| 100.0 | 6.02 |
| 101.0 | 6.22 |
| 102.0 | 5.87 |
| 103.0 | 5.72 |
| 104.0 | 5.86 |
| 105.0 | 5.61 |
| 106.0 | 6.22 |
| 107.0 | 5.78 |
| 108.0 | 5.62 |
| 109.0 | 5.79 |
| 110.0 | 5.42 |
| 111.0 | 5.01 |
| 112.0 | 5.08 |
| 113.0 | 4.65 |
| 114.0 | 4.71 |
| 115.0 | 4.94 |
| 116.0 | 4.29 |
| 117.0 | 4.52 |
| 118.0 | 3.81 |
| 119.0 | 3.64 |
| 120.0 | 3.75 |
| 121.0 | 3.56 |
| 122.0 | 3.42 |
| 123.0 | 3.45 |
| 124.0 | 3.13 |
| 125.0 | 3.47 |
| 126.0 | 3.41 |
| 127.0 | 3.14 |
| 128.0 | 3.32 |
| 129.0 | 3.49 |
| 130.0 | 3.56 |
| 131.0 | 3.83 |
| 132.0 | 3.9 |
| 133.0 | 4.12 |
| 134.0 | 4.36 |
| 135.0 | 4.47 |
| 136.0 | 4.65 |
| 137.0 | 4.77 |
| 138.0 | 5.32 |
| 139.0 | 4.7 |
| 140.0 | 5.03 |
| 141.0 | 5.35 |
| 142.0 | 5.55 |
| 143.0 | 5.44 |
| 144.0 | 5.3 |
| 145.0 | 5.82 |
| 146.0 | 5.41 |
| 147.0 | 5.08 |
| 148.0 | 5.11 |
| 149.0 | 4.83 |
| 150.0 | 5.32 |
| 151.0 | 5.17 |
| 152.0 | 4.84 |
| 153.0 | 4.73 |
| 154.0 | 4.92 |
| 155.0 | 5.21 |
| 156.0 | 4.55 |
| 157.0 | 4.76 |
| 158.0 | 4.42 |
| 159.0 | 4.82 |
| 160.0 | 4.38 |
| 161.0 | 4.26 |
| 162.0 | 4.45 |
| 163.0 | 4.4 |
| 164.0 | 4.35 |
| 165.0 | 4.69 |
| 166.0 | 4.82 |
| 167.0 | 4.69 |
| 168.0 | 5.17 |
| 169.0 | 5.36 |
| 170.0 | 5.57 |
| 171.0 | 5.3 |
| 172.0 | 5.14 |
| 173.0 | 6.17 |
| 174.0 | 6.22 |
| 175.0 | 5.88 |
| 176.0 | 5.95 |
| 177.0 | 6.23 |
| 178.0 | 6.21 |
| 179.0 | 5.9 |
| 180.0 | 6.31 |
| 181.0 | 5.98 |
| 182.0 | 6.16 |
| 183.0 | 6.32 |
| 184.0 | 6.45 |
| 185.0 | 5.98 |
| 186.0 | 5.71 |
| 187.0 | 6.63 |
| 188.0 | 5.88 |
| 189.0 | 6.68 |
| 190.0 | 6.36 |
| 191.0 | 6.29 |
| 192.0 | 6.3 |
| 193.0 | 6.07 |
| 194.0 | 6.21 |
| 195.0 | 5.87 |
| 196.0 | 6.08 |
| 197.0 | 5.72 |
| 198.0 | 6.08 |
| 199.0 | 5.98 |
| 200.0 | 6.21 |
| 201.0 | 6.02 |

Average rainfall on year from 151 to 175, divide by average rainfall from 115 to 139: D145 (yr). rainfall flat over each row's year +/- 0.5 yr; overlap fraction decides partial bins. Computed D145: 1.26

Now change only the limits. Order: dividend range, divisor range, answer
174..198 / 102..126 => 1.31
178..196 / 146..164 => 1.29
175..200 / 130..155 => 1.25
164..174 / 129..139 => 1.21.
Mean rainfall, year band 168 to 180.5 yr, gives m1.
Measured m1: 5.83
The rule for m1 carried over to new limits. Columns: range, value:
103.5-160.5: 4.65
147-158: 4.93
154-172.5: 4.8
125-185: 5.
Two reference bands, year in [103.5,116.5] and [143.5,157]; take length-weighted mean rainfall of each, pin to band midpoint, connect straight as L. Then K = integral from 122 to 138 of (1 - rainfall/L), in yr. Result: 4.2 yr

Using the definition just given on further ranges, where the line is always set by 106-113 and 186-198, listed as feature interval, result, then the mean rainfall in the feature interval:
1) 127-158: 5.4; 4.73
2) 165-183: 0.9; 5.7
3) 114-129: 4.9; 3.73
